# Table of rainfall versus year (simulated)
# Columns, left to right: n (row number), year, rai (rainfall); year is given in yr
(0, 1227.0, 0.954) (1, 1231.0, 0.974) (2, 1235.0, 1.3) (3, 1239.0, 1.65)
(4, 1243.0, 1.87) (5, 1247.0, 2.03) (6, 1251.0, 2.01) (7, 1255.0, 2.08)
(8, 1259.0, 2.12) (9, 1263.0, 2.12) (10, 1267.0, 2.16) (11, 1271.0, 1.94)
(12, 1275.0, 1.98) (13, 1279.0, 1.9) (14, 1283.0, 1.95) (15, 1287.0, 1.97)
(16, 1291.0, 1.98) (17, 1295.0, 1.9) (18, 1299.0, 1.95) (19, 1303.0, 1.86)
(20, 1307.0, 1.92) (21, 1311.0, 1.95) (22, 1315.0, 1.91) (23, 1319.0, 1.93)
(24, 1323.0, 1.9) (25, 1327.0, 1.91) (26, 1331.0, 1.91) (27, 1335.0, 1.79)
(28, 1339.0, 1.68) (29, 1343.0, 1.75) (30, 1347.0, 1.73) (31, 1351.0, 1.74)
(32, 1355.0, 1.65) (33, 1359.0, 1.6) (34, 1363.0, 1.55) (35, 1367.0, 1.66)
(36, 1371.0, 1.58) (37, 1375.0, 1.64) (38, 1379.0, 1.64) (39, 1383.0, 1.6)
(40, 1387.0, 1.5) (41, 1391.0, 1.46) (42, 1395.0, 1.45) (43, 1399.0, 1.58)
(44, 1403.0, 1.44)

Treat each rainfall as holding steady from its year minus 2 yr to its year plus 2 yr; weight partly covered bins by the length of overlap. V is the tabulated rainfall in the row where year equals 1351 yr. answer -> 1.74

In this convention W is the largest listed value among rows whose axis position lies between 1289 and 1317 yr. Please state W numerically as 1.98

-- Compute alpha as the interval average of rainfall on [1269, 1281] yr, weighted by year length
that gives 1.94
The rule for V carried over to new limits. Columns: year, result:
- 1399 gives 1.58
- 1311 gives 1.95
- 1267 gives 2.16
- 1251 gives 2.01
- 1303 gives 1.86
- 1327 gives 1.91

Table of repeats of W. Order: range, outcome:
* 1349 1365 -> 1.74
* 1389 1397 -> 1.46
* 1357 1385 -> 1.66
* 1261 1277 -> 2.16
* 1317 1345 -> 1.93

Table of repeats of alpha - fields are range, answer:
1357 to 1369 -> 1.6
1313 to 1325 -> 1.91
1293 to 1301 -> 1.92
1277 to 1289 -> 1.94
